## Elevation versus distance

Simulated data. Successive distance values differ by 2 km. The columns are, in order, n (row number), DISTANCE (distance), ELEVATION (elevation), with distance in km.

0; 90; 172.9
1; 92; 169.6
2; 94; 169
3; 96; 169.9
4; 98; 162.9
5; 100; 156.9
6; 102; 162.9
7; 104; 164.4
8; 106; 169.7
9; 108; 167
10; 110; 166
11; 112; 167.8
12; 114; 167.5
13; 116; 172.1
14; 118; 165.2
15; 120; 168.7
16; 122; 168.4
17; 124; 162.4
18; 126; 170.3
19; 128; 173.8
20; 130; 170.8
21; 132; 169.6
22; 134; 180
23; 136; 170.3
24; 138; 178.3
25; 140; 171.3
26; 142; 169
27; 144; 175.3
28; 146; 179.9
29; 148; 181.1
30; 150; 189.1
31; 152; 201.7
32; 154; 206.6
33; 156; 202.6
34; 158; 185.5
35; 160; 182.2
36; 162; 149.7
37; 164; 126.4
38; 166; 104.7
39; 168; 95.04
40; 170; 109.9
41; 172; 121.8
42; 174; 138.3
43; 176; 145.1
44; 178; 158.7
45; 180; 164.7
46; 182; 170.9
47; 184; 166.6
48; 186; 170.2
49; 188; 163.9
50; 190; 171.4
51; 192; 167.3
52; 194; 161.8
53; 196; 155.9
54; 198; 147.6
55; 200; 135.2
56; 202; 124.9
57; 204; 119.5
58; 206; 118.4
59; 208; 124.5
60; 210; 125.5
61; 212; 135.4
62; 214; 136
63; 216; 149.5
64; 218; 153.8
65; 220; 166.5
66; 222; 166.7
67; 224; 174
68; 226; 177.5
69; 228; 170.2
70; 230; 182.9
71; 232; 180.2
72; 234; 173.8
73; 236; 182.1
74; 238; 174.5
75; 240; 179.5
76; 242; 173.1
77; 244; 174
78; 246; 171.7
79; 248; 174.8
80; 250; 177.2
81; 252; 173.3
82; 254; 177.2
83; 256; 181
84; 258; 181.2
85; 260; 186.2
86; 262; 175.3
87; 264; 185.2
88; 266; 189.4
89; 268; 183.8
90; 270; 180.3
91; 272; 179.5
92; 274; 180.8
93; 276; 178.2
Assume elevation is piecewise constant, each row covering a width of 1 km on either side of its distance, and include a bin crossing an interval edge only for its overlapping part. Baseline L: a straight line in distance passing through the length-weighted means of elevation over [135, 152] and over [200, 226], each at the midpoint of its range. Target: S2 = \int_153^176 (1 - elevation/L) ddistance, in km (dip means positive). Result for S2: 2.8 km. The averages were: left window 178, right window 142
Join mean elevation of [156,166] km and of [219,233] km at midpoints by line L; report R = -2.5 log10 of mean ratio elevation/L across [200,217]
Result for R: 0.296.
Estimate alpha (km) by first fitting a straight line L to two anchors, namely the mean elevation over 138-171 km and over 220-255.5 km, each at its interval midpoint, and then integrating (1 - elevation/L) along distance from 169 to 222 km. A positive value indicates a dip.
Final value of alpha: 7.3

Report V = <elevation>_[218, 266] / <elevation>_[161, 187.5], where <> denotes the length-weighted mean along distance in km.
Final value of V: 1.25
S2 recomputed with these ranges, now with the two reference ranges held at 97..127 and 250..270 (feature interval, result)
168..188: 2.9 km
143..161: -2.0 km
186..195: 0.4 km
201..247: 5.1 km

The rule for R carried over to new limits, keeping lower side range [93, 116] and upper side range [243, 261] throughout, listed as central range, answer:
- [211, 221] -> 0.18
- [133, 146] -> -0.04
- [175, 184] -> 0.07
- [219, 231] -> 0.01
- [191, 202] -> 0.15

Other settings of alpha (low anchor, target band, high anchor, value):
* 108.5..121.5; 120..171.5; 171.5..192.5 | -0.9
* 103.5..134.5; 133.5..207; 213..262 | 5.2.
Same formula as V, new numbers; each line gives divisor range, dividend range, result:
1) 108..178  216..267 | 1.07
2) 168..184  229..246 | 1.24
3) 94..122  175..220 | 0.89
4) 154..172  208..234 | 1.08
